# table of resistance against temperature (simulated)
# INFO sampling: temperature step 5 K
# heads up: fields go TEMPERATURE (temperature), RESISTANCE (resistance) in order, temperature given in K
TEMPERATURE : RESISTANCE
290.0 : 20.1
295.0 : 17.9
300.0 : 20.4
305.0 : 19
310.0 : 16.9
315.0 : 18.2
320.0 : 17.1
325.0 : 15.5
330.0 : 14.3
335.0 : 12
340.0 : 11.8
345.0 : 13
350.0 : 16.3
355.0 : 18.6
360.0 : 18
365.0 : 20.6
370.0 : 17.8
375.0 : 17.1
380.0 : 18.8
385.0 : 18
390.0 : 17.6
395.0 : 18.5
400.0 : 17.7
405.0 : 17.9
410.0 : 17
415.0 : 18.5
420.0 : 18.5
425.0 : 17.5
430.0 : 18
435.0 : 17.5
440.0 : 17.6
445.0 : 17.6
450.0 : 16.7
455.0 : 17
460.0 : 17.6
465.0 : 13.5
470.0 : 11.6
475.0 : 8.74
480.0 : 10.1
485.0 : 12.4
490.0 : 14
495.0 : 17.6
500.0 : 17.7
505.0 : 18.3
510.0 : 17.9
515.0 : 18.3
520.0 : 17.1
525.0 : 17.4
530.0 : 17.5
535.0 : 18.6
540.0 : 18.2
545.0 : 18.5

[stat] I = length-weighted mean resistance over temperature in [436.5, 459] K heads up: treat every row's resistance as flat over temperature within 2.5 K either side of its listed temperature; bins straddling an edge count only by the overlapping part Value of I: 17.3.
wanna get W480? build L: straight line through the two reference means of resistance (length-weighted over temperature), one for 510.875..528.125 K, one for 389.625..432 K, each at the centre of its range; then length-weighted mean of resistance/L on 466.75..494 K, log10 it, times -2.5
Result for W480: 0.44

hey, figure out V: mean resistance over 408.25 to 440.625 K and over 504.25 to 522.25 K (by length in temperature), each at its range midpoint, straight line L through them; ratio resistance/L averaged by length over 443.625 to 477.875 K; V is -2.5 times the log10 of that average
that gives 0.22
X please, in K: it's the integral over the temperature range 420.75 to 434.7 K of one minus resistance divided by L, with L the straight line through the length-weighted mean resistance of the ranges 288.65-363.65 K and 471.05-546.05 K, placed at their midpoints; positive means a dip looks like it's -1.3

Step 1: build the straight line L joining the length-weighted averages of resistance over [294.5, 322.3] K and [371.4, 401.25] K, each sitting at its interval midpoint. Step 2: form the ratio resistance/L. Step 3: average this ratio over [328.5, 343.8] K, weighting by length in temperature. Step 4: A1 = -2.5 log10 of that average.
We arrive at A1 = 0.40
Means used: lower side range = 18.3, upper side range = 18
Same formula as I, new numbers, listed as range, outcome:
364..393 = 18.2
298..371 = 16.6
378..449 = 17.9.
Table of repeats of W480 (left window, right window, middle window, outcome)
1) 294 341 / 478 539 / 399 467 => -0.06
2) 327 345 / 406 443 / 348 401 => -0.21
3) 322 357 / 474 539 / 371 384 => -0.21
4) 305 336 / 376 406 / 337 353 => 0.21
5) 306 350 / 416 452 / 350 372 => -0.17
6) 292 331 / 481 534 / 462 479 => 0.43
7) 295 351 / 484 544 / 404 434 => -0.08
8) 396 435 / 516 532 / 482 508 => 0.10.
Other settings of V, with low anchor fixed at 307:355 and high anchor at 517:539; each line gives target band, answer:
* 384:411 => -0.11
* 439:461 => -0.03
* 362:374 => -0.20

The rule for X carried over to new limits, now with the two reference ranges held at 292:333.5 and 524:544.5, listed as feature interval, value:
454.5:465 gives 0.8 K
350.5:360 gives -0.3 K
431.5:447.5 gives 0.1 K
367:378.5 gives -0.1 K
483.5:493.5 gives 2.3 K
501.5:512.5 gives -0.1 K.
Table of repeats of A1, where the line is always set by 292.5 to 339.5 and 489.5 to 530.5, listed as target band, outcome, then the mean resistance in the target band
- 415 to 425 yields -0.07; 18.2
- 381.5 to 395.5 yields -0.07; 18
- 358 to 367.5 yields -0.15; 19.4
